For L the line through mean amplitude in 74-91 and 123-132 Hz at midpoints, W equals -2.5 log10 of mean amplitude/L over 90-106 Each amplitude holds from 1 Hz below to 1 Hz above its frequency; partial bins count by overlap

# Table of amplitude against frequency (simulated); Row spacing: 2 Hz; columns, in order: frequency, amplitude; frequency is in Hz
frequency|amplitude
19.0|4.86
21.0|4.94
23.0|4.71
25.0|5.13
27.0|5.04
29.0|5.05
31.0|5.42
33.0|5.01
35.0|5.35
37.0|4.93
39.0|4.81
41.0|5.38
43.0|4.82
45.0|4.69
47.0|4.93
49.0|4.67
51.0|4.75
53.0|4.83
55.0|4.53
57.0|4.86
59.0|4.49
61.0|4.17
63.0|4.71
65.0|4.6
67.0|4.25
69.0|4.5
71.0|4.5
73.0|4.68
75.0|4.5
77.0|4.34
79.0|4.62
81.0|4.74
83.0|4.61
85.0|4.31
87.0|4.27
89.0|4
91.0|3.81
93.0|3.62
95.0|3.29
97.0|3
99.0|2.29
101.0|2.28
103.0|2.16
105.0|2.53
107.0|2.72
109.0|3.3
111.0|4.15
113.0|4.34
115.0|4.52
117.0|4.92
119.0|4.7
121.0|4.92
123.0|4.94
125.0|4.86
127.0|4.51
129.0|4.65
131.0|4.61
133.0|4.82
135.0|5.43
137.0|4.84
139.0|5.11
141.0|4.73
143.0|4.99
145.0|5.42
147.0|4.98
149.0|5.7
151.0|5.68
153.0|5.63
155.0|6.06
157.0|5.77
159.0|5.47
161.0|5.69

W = 0.48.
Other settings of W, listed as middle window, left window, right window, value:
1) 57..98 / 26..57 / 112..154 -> 0.16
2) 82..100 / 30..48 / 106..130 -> 0.24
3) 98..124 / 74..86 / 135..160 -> 0.32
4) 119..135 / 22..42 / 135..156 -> 0.10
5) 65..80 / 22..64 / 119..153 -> 0.10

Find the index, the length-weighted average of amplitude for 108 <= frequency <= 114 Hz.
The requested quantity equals 3.93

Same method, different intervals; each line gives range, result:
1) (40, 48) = 4.96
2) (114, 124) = 4.8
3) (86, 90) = 4.13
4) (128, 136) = 4.88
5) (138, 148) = 5.05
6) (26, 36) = 5.17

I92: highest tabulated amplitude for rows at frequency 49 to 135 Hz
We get 5.43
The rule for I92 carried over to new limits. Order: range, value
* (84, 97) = 4.31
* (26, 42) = 5.42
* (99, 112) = 4.15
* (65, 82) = 4.74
